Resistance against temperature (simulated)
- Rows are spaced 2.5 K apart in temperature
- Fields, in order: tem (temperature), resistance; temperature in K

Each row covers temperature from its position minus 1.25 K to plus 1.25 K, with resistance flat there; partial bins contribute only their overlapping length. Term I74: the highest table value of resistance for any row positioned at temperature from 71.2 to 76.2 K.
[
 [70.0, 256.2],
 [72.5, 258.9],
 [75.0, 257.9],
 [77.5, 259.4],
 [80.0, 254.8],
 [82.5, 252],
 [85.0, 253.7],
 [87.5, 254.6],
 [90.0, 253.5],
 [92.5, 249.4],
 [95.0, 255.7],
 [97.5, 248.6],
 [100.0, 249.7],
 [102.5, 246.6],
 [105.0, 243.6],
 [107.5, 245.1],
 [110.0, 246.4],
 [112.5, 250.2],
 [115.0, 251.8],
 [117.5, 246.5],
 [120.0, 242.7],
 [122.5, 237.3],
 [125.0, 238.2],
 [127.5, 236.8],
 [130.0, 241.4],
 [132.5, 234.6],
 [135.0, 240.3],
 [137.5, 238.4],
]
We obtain 258.9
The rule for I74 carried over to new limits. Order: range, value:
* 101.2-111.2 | 246.6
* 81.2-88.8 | 254.6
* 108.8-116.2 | 251.8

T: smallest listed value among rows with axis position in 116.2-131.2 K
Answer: 236.8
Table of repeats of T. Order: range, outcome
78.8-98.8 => 248.6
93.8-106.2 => 243.6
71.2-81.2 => 254.8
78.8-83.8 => 252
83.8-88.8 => 253.7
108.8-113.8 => 246.4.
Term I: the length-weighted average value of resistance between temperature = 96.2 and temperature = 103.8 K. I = 248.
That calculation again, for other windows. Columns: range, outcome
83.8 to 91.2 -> 254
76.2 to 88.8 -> 255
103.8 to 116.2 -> 247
